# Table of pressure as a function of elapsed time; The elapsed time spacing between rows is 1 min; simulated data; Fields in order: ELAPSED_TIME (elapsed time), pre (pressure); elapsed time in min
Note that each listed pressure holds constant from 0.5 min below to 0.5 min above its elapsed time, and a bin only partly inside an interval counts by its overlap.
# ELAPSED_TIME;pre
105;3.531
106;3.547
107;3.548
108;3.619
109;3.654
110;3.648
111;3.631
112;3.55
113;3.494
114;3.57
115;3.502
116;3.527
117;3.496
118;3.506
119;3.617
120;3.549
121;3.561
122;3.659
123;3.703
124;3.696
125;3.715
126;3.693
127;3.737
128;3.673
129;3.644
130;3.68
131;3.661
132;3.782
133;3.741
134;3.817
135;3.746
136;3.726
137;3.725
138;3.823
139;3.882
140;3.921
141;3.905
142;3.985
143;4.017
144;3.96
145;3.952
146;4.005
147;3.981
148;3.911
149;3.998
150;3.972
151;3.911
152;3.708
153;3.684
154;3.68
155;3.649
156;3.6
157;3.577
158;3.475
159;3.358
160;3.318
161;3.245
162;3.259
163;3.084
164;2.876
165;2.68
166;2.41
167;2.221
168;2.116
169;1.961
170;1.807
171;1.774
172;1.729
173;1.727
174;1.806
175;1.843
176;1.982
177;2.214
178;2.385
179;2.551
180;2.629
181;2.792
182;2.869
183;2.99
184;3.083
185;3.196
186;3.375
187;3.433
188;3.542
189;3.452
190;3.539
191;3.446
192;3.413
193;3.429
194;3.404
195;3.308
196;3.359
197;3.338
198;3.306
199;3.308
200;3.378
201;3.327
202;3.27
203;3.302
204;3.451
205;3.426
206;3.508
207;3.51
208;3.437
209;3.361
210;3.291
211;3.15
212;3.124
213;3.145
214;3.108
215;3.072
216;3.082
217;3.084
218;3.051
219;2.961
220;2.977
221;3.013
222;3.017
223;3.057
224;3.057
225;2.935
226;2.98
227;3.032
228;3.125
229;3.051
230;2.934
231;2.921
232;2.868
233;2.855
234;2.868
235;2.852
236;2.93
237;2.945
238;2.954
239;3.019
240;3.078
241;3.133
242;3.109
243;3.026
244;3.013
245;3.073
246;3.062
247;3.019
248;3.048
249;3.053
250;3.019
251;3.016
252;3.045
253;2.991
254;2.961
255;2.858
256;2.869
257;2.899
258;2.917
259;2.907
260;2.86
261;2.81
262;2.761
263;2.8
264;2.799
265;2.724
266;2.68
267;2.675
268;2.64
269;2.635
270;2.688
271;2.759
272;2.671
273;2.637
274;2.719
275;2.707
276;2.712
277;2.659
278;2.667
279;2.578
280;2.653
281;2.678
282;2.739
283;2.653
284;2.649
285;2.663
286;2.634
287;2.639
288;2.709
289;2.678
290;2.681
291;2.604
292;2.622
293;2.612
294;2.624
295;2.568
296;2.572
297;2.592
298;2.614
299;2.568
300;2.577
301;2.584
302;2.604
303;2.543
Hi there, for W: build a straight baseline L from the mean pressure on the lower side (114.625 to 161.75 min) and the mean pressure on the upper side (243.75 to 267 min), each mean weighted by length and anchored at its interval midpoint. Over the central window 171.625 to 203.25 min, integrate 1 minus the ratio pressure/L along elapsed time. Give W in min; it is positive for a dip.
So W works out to 3.80 min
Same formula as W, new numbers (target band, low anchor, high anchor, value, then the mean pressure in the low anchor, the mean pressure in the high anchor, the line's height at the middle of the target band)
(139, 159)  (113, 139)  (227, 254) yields -1.7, 3.66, 3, 3.53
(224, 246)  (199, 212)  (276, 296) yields 0.8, 3.36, 2.65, 3.1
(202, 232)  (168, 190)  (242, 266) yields -4.4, 2.54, 2.93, 2.74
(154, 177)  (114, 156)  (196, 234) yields 5.9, 3.75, 3.16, 3.53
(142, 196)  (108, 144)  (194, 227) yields 5.6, 3.7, 3.21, 3.45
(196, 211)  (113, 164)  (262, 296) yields -0.7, 3.68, 2.67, 3.21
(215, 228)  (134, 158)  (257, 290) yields 0.6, 3.83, 2.71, 3.17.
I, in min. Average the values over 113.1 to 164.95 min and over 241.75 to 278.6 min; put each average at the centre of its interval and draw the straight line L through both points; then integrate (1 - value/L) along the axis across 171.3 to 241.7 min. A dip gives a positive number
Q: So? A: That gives 3.81 min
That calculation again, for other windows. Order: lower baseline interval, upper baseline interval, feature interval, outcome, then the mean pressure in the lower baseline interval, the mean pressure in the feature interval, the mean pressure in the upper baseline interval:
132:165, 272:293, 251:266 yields -0.1 min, 3.69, 2.87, 2.66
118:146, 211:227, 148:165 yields 0.3 min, 3.76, 3.51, 3.05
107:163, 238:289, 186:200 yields -0.4 min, 3.69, 3.4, 2.83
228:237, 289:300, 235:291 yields -1.1 min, 2.92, 2.83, 2.61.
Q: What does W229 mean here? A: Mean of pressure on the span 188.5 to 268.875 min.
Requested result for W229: 3.08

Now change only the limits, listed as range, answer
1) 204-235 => 3.1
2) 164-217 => 2.93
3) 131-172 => 3.41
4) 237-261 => 2.99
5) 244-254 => 3.03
